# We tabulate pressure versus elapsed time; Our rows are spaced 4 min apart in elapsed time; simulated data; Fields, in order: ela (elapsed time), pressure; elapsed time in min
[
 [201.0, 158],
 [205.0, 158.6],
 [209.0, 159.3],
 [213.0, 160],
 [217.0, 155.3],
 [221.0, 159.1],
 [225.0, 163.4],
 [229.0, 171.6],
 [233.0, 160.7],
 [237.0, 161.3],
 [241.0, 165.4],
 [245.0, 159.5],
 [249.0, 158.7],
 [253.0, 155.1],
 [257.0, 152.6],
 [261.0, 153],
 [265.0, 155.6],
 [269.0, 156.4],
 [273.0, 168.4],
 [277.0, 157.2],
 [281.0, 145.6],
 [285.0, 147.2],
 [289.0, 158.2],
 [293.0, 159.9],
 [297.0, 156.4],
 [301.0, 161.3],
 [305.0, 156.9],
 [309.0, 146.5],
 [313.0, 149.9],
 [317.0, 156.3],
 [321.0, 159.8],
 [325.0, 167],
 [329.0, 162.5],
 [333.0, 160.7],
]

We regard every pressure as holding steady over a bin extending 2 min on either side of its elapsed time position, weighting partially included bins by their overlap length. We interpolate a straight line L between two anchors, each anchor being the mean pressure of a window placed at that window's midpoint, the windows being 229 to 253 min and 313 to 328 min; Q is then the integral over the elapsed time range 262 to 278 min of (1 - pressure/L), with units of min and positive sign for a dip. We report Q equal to 0.2 min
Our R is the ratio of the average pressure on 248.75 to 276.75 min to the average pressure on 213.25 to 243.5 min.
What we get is 1.0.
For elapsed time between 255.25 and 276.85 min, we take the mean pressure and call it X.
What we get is 157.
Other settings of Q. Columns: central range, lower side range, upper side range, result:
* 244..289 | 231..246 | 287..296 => 1.35 min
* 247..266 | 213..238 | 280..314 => 0.41 min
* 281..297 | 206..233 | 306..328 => 0.37 min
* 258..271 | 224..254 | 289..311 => 0.40 min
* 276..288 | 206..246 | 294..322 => 0.55 min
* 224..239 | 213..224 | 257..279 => -0.59 min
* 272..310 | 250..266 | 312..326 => 0.18 min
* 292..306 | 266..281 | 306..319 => -0.45 min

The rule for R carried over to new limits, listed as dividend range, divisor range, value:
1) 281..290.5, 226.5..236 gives 0.91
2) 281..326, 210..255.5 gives 0.97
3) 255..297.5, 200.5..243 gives 0.96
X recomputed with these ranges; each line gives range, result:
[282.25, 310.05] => 155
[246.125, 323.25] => 156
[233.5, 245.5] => 162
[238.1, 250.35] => 161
